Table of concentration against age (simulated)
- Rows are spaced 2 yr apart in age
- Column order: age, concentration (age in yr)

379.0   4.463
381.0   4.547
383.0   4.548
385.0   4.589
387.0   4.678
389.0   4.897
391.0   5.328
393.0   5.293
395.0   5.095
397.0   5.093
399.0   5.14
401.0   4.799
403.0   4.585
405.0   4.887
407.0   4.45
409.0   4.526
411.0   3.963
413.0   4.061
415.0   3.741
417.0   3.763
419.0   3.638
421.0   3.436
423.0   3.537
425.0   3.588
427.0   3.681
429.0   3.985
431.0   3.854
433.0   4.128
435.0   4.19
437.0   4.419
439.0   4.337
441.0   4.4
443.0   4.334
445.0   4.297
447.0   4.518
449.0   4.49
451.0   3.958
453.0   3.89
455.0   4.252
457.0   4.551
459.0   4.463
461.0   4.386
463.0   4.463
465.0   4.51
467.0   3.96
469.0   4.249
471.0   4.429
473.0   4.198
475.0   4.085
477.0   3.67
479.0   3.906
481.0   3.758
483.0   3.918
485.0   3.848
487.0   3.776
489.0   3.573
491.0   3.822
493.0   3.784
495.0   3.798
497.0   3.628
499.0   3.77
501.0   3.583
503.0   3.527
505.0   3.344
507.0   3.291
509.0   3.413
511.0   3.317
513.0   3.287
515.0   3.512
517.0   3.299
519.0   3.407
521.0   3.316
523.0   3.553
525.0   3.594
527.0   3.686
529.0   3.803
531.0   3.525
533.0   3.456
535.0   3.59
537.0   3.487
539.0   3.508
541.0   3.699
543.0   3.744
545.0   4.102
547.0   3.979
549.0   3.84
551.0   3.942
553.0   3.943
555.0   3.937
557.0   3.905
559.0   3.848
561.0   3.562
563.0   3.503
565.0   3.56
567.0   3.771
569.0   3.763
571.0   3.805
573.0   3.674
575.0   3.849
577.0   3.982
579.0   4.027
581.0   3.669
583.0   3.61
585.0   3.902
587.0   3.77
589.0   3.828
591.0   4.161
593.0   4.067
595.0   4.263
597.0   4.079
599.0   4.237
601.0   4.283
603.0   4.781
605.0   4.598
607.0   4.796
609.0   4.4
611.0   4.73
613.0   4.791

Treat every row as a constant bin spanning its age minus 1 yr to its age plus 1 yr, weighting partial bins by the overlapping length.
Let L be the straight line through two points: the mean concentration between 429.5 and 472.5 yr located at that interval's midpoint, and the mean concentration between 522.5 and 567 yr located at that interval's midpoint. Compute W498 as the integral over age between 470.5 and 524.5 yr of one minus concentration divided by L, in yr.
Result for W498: 4.8 yr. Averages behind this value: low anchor 4.28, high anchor 3.72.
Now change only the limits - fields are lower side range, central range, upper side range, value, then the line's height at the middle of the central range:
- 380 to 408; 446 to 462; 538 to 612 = 0.9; 4.56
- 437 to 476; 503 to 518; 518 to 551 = 1.9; 3.85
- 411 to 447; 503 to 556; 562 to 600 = 4.2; 3.91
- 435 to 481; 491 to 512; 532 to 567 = 2.4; 4.01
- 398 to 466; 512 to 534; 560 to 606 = 3.0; 4.05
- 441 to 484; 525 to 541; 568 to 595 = 1.7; 4.01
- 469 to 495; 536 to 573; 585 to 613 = 3.4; 4.16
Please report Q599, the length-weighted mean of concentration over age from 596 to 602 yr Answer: 4.2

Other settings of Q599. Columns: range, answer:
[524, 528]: 3.64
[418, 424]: 3.54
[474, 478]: 3.88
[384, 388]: 4.63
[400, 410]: 4.65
